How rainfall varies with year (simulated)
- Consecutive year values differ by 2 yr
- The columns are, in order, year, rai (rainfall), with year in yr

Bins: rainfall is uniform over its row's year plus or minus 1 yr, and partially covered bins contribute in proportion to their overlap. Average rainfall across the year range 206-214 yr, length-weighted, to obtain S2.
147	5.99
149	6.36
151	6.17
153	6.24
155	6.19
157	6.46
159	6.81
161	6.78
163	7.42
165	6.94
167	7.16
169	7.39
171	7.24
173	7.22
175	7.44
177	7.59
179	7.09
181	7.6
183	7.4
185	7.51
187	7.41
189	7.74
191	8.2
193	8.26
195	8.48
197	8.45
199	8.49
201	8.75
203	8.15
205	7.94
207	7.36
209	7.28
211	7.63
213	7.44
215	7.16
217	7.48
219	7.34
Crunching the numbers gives 7.43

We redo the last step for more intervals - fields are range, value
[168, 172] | 7.31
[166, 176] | 7.29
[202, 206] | 8.04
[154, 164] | 6.73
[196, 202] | 8.56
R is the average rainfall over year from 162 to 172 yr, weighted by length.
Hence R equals 7.23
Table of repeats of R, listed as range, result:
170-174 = 7.23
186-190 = 7.58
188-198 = 8.23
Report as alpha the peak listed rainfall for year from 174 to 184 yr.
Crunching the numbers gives 7.6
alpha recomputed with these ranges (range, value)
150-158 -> 6.46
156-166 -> 7.42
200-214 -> 8.75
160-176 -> 7.44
